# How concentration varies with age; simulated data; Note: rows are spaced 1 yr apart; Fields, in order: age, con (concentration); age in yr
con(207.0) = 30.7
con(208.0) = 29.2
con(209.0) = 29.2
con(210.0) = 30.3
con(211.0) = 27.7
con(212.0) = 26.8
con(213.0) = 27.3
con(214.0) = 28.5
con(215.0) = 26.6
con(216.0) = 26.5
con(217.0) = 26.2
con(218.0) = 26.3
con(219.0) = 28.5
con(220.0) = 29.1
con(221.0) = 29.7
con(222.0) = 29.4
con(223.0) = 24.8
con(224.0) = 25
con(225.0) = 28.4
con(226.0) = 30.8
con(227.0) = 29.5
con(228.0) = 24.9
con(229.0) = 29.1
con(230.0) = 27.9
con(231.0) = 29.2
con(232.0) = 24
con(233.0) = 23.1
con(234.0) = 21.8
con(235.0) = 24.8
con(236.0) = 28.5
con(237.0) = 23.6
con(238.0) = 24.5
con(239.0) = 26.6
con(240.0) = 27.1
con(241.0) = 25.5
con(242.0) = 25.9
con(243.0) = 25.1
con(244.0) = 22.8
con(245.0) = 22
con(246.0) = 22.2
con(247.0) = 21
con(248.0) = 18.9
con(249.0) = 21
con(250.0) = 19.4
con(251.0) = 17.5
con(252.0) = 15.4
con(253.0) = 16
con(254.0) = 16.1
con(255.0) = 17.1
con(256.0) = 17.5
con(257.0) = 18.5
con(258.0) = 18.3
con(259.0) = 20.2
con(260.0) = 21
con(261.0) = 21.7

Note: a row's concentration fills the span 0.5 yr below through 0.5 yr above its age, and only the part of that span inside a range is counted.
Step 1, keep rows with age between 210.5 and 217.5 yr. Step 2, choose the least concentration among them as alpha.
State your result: 26.2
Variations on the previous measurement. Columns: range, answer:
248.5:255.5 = 15.4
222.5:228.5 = 24.8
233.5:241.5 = 21.8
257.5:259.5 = 18.3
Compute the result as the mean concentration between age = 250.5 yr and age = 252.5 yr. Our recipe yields 16.4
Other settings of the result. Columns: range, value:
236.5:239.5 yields 24.9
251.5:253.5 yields 15.7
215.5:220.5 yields 27.3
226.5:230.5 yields 27.9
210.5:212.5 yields 27.2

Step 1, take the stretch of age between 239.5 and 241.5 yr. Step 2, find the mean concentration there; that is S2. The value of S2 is 26.3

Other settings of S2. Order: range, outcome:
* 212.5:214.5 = 27.9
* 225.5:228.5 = 28.4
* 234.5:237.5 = 25.6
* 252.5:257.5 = 17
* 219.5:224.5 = 27.6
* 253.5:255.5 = 16.6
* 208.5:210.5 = 29.8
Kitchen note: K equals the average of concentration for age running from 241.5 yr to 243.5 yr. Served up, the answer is 25.5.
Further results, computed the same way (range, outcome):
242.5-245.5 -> 23.3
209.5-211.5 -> 29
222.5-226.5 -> 27.2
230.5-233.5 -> 25.4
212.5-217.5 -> 27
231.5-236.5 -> 24.4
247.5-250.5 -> 19.8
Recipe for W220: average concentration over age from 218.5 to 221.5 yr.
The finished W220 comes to 29.1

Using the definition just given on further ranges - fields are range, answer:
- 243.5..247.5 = 22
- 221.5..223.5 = 27.1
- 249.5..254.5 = 16.9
